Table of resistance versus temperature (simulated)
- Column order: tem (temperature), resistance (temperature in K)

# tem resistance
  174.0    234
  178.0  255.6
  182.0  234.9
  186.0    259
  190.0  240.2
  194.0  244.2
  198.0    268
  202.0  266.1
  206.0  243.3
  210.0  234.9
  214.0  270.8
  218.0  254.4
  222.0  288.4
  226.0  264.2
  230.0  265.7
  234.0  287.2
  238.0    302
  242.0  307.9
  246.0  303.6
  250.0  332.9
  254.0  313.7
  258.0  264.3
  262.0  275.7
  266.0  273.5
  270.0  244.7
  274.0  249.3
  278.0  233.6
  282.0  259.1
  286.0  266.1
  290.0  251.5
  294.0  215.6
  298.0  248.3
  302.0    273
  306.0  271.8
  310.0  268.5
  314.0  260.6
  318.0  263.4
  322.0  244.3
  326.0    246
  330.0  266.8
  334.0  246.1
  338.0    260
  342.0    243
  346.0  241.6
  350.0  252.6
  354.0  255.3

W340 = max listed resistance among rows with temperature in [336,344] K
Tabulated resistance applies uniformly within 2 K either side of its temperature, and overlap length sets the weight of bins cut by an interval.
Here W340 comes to 260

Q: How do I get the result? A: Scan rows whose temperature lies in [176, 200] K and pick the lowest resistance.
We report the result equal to 234.9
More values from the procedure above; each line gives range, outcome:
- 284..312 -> 215.6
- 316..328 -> 244.3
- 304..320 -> 260.6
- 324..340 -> 246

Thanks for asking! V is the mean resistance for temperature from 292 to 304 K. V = 246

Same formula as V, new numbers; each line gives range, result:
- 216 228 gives 269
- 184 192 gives 250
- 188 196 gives 242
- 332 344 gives 250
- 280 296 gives 248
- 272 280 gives 241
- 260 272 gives 265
